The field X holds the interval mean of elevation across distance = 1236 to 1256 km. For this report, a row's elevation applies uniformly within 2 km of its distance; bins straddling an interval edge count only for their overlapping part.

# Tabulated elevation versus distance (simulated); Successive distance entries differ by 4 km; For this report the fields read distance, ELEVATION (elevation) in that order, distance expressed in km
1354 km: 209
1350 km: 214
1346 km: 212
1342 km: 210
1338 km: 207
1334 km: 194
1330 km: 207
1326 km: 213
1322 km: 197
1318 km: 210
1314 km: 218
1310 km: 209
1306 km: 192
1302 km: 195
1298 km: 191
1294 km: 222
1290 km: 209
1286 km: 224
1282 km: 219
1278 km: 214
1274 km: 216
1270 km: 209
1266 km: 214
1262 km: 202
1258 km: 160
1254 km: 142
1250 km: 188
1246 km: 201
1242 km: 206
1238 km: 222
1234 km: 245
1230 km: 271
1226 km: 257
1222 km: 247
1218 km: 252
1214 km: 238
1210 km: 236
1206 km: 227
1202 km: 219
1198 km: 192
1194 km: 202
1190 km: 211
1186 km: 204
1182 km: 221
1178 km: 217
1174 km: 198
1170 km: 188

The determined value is 192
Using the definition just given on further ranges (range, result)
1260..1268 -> 208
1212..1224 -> 246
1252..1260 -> 151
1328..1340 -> 203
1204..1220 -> 238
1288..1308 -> 202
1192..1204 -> 204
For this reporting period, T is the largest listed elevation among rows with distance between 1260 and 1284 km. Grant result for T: 219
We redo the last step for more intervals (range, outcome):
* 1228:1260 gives 271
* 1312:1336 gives 218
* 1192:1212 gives 236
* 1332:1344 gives 210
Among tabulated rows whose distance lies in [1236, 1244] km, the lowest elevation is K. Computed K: 206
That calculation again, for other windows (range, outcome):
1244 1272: 142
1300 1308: 192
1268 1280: 209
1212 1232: 238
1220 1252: 188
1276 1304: 191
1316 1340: 194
